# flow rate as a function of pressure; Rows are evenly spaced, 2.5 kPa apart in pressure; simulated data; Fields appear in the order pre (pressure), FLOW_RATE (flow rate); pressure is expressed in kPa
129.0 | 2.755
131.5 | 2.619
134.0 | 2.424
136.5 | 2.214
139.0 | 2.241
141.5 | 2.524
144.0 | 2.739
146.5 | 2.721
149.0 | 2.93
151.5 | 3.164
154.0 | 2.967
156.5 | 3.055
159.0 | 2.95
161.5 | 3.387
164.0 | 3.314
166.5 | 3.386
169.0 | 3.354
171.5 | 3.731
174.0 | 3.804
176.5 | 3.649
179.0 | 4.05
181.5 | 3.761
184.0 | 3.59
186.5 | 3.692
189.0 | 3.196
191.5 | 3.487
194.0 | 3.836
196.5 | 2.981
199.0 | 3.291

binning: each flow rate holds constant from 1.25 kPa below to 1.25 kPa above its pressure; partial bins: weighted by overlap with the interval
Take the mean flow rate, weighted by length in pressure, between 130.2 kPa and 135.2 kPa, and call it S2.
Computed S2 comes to 2.52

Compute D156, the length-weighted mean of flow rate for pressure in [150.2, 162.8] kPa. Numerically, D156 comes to 3.1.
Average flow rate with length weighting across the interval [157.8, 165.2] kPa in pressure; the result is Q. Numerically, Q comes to 3.22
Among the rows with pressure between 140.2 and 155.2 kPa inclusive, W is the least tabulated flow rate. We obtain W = 2.524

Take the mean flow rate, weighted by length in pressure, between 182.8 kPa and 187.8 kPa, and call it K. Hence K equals 3.64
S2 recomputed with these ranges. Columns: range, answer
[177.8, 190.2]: 3.66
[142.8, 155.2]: 2.9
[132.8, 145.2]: 2.43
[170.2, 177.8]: 3.73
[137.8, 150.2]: 2.63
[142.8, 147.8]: 2.73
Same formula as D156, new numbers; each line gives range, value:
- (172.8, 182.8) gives 3.81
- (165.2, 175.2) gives 3.57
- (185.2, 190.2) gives 3.45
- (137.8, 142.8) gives 2.39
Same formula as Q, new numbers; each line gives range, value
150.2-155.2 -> 3.07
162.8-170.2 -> 3.35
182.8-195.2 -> 3.56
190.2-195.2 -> 3.66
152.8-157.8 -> 3.01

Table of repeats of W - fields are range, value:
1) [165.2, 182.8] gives 3.354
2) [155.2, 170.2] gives 2.95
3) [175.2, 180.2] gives 3.649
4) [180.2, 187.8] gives 3.59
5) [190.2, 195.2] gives 3.487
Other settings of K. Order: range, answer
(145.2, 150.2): 2.82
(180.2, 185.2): 3.68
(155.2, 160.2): 3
